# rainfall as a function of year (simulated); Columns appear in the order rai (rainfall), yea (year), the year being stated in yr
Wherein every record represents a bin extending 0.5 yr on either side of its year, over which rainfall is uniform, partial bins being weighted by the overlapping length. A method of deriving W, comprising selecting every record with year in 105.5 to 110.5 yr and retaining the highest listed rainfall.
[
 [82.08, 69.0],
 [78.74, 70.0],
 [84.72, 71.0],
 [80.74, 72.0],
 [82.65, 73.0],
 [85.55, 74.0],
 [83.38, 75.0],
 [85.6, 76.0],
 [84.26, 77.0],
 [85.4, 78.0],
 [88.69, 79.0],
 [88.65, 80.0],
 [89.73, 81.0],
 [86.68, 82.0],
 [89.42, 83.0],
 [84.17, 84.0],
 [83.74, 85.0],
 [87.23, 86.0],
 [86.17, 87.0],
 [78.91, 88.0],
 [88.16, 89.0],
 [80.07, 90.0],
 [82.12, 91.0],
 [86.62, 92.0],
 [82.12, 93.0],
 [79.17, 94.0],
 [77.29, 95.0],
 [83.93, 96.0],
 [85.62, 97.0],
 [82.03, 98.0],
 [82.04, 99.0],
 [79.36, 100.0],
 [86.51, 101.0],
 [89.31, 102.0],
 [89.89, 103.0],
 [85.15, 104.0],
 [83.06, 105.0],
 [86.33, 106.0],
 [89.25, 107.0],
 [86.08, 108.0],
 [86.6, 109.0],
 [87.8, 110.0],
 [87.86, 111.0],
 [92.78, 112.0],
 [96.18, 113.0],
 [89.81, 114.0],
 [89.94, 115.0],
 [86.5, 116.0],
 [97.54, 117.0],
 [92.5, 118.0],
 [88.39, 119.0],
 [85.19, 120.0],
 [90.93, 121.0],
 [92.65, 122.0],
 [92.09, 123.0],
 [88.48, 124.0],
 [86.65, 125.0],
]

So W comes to 89.25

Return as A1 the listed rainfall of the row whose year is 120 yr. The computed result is 85.19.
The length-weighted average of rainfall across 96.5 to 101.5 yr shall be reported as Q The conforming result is 83.1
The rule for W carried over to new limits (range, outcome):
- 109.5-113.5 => 96.18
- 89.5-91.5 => 82.12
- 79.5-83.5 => 89.73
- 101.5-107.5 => 89.89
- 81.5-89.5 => 89.42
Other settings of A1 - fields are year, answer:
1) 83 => 89.42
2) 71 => 84.72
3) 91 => 82.12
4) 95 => 77.29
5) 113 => 96.18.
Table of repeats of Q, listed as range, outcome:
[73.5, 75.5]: 84.5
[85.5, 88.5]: 84.1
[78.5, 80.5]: 88.7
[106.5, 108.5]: 87.7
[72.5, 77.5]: 84.3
